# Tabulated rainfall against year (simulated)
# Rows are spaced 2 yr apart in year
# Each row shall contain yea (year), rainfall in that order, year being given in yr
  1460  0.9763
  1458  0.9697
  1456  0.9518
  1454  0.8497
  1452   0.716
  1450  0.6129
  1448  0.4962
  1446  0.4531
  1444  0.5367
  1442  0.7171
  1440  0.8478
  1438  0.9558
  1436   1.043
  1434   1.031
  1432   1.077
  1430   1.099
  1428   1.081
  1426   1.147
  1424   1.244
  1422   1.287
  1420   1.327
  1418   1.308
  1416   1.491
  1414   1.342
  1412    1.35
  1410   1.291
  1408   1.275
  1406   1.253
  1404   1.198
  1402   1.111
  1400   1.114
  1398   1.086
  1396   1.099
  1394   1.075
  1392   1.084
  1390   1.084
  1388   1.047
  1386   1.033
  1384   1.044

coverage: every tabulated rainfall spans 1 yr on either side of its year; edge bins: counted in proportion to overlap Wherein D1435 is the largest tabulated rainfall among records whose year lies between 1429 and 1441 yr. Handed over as 1.099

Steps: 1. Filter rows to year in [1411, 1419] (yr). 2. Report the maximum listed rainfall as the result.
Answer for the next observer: 1.491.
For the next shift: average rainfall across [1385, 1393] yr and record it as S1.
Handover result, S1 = 1.06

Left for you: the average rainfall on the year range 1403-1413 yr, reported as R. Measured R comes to 1.27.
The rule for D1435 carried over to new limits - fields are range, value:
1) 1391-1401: 1.114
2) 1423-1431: 1.244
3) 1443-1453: 0.716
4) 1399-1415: 1.35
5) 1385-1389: 1.047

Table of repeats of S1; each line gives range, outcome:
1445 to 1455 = 0.626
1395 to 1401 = 1.1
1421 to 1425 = 1.27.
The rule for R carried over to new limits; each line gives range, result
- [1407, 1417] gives 1.35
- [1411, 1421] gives 1.36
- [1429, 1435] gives 1.07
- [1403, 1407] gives 1.23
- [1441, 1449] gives 0.551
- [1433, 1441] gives 0.969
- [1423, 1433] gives 1.13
